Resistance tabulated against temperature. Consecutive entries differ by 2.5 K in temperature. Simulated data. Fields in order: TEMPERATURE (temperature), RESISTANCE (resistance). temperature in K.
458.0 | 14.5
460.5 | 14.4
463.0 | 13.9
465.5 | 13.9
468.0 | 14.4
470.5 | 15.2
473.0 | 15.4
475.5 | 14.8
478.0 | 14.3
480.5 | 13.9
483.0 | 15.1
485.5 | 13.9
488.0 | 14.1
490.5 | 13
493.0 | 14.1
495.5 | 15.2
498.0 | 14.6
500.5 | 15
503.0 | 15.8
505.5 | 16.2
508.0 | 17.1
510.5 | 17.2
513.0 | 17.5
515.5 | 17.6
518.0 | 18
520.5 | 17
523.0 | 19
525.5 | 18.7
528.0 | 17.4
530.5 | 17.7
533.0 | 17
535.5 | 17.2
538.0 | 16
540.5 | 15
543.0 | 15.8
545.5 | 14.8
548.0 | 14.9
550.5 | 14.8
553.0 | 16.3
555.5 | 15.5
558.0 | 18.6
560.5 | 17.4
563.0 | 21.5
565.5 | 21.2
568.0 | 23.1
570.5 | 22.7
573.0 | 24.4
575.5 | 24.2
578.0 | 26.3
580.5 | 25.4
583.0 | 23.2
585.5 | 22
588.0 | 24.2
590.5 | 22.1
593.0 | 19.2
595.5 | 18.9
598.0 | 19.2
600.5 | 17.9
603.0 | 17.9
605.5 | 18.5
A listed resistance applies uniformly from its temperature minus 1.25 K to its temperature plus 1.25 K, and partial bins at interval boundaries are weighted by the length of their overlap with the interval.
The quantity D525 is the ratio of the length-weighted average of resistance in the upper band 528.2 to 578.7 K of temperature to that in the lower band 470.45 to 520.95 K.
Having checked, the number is 1.2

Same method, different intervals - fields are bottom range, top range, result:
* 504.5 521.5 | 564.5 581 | 1.38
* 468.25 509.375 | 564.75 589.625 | 1.60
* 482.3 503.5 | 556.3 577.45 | 1.50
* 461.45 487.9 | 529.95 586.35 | 1.34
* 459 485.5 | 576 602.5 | 1.50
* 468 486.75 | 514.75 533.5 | 1.22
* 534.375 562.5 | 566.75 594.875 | 1.44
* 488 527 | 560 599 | 1.37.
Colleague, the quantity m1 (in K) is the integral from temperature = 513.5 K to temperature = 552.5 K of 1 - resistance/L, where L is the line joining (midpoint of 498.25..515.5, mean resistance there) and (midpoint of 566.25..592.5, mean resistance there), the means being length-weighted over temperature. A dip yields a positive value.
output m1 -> 4.4 K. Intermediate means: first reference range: 16.4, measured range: 16.7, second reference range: 23.6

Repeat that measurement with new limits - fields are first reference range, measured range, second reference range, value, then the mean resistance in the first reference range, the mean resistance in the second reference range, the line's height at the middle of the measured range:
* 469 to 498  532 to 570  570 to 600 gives 4.8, 14.5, 22.5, 19.8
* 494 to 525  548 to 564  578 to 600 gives 2.2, 16.7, 21.9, 19.7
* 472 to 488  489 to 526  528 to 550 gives -2.6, 14.5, 16.1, 15.2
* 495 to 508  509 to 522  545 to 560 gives -1.5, 15.5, 15.9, 15.6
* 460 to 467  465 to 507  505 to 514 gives 2.2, 14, 17.1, 15.5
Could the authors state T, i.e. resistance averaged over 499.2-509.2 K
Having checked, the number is 16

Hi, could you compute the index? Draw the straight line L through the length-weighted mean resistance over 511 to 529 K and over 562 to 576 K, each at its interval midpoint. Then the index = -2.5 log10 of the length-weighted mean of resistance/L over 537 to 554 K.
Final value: 0.31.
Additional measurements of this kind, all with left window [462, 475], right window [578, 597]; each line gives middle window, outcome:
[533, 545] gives 0.20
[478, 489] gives 0.09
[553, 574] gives 0.03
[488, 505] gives 0.12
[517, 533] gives 0.02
